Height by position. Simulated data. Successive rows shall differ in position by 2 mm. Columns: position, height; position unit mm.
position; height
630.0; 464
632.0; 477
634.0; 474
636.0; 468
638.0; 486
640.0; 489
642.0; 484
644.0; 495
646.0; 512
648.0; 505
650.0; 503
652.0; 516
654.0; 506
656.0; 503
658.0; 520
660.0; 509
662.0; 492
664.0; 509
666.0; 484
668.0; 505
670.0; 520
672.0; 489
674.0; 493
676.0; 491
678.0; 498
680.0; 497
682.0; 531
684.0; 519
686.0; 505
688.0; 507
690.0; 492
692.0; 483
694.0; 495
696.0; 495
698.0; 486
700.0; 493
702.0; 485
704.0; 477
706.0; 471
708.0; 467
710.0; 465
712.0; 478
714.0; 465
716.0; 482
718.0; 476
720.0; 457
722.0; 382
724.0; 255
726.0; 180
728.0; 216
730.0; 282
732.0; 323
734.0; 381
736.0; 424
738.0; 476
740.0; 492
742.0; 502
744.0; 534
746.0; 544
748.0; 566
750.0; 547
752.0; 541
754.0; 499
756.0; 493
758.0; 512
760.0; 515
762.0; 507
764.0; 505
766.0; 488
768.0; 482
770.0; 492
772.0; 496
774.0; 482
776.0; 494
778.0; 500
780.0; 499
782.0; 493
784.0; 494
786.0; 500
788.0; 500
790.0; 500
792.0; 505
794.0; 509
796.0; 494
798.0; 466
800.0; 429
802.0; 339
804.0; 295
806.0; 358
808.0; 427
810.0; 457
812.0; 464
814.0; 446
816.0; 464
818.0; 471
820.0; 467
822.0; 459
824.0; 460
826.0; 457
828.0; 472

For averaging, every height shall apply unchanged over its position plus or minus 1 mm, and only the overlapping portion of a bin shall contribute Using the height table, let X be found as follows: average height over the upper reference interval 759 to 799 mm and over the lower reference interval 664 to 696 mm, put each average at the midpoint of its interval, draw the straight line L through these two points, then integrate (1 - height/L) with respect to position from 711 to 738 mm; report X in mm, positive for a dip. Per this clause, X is 6.8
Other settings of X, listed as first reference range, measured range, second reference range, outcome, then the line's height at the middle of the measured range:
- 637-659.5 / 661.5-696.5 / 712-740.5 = -3.66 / 454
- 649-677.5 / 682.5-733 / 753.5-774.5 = 6.68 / 501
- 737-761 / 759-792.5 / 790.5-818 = -1.28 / 479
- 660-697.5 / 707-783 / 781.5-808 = 2.15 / 472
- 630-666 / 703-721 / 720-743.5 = -3.47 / 395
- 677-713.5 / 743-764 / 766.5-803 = -1.72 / 485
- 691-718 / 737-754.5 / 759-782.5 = -1.17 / 490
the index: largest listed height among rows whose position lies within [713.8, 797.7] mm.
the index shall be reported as 566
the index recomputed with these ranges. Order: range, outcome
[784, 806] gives 509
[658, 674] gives 520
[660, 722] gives 531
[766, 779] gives 500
